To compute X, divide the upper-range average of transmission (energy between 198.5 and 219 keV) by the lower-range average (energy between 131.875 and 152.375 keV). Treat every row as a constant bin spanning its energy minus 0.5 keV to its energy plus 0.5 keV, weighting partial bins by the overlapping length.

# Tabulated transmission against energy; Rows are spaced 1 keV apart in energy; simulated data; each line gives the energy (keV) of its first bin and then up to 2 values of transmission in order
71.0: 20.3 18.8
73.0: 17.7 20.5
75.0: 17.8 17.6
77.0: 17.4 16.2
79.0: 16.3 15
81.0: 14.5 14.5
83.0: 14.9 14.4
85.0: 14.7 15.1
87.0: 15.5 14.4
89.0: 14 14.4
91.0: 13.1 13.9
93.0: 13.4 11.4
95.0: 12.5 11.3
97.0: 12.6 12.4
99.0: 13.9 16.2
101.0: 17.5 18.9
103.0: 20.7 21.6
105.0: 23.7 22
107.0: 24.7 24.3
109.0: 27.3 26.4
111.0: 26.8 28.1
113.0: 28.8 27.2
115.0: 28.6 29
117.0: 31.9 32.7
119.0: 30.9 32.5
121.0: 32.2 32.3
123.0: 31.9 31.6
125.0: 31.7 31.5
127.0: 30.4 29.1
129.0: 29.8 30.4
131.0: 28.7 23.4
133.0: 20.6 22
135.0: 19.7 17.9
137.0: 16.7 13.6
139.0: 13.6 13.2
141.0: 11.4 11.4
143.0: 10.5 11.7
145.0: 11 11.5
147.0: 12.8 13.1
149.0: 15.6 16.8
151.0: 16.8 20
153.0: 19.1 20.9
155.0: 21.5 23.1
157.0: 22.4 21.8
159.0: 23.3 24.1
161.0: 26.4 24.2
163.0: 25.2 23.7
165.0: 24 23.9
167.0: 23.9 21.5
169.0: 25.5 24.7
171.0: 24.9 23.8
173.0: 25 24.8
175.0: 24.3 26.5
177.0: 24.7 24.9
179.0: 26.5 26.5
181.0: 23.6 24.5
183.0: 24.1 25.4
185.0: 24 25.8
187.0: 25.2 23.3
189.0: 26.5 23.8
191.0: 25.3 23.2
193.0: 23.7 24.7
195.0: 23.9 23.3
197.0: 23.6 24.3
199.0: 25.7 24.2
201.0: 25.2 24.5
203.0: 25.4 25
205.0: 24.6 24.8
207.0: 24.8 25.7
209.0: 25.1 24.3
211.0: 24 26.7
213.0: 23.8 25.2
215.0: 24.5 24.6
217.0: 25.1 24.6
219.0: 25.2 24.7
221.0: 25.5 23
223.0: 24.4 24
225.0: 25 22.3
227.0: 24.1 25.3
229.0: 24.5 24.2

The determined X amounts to 1.6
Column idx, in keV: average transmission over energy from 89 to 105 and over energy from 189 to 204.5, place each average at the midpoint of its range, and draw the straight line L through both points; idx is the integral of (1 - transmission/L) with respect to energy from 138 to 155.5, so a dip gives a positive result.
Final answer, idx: 4.54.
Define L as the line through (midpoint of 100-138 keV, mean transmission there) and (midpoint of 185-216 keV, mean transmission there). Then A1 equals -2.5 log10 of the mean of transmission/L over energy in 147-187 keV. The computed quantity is 0.104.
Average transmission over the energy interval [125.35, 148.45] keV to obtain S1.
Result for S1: 19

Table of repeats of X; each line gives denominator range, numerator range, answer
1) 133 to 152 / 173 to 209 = 1.68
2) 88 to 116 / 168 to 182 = 1.27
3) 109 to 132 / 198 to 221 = 0.83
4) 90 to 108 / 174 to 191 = 1.50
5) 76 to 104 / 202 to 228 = 1.65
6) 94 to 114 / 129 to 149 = 0.82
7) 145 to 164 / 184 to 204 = 1.24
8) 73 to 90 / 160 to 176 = 1.55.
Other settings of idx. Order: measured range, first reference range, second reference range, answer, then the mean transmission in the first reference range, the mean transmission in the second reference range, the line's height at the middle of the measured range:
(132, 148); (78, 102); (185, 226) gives 3.37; 14.3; 24.6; 18.8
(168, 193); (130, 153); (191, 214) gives -3.69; 16.4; 24.6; 21.6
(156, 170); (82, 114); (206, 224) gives -1.31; 18.1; 24.8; 21.8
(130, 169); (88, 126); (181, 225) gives 7.28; 22.8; 24.6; 23.6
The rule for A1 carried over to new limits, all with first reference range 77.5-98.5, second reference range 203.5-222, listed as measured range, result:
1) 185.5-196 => -0.071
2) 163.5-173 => -0.147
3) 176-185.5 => -0.135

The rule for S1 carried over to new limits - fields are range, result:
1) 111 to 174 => 23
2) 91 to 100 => 12.9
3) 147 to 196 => 23.2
